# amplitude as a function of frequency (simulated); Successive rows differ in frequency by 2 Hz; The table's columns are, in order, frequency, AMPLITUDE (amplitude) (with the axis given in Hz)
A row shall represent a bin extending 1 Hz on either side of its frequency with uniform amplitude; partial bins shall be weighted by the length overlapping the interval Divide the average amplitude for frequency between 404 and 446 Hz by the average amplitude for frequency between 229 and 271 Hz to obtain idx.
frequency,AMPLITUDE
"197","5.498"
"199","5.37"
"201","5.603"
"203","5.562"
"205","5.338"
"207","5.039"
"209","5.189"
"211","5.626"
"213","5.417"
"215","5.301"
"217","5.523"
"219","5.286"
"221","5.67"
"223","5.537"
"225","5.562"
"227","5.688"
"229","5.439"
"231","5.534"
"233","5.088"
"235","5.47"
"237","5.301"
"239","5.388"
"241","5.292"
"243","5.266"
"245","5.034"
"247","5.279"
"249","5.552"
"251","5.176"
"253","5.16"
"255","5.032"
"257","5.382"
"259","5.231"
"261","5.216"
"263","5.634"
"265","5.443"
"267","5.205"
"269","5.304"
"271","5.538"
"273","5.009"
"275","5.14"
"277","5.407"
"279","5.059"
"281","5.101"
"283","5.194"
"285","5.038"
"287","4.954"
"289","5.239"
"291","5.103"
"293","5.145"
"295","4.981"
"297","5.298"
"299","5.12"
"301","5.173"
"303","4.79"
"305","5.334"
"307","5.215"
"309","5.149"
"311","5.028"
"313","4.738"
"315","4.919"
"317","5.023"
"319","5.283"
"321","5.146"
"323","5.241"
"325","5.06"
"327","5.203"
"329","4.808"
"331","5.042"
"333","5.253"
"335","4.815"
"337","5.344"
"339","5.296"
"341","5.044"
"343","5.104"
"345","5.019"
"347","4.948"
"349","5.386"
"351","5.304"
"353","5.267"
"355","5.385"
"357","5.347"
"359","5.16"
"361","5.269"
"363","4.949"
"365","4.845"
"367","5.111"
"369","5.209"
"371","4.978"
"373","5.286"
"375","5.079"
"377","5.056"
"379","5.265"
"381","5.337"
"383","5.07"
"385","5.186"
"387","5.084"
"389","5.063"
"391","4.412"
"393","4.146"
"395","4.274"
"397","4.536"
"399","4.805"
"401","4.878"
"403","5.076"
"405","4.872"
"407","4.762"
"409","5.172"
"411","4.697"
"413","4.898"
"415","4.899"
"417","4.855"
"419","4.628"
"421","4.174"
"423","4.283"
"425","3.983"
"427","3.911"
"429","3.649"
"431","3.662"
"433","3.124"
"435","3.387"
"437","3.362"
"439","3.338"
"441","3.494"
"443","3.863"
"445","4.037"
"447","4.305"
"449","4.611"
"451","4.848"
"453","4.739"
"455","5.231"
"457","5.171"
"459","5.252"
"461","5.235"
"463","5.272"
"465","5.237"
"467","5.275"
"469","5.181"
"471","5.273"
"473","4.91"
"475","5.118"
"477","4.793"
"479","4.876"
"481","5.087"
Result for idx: 0.8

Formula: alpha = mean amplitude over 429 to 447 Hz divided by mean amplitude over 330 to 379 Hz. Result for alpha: 0.70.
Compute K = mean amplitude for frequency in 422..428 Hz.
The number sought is 4.06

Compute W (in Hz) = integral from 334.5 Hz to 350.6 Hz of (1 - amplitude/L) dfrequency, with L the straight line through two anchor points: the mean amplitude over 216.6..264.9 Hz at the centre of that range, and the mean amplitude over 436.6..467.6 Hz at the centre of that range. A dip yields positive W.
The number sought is -0.5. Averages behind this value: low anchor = 5.36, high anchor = 4.59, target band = 5.14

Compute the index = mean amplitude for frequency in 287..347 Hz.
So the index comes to 5.1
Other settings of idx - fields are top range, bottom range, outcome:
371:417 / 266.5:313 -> 0.95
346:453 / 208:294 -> 0.88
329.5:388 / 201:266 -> 0.96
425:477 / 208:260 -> 0.83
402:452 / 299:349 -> 0.83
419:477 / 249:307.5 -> 0.85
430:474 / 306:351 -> 0.88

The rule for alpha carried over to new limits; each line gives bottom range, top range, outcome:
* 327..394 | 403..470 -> 0.88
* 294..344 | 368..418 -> 0.96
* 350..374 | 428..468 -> 0.84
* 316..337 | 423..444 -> 0.71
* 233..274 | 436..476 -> 0.89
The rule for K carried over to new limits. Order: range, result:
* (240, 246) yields 5.2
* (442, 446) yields 3.95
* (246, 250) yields 5.42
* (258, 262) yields 5.22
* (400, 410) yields 4.95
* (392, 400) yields 4.44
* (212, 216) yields 5.36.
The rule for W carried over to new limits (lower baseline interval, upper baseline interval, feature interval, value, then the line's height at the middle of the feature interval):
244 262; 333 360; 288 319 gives 0.7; 5.21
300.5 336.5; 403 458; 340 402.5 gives -4.2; 4.71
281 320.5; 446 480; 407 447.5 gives 7.5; 5.04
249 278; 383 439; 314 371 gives -3.6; 4.83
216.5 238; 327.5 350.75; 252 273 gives 0.2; 5.35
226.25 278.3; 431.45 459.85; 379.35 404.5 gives -1.9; 4.5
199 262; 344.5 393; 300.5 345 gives 0.9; 5.19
